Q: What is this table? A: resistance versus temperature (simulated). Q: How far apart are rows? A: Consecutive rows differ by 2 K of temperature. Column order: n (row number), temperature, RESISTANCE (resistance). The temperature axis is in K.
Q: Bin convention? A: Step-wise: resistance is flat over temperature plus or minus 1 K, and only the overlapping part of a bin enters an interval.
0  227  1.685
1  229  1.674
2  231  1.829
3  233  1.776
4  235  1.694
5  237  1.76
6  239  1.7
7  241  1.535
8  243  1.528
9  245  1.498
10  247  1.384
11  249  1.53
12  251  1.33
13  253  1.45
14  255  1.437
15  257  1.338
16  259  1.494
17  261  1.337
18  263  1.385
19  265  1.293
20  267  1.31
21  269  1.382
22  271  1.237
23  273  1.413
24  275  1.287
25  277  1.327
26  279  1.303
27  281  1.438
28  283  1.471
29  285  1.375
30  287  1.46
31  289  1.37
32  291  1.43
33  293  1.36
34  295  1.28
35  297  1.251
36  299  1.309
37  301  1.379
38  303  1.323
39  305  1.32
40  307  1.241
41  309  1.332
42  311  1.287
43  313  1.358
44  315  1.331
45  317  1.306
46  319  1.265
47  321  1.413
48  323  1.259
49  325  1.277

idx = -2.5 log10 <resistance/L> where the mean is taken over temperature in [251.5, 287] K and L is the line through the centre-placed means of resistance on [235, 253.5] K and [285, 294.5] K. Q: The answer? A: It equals 0.07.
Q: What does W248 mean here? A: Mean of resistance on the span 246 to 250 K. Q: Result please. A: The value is 1.46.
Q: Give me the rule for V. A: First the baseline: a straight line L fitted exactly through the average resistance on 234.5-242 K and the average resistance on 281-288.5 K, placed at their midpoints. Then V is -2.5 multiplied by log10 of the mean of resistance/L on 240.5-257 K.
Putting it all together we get 0.117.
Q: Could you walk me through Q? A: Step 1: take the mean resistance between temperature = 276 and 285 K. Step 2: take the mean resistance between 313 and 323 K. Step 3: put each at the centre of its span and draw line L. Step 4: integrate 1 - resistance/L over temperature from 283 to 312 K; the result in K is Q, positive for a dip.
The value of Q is 0.3 K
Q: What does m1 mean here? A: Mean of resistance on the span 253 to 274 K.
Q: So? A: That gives 1.37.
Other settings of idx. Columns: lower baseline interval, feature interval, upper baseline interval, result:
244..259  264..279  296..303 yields 0.05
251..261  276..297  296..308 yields -0.03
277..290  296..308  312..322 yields 0.05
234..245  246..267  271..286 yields 0.09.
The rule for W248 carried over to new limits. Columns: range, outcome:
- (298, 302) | 1.34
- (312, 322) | 1.33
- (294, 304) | 1.31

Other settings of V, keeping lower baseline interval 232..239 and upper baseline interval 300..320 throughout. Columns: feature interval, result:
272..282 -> 0.11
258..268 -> 0.16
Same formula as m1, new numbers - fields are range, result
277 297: 1.38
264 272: 1.31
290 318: 1.32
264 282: 1.33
